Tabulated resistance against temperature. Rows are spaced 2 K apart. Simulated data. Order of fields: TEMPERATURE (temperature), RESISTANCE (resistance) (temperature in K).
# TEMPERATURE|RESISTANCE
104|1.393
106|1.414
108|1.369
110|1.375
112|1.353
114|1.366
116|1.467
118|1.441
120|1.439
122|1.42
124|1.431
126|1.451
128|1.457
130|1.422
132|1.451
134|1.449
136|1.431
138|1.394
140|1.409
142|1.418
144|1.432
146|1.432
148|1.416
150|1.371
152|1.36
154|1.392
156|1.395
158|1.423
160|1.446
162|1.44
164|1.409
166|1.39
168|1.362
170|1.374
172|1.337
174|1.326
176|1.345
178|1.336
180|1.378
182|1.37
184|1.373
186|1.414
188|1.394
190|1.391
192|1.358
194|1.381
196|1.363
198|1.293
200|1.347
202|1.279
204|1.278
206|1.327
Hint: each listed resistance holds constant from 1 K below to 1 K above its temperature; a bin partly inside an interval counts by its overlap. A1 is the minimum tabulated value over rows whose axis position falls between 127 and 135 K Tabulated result 1.422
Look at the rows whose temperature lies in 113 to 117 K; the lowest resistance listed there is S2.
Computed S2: 1.366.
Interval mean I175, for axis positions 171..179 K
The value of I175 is 1.34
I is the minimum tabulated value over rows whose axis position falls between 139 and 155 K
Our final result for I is 1.36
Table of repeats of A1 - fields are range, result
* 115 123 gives 1.42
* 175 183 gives 1.336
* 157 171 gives 1.362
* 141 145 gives 1.418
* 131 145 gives 1.394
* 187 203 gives 1.279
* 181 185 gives 1.37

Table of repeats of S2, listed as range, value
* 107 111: 1.369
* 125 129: 1.451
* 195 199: 1.293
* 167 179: 1.326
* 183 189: 1.373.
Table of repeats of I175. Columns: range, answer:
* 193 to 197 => 1.37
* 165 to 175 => 1.36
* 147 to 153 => 1.38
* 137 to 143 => 1.41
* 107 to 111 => 1.37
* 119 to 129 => 1.44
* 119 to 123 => 1.43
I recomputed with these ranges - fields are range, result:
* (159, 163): 1.44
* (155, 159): 1.395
